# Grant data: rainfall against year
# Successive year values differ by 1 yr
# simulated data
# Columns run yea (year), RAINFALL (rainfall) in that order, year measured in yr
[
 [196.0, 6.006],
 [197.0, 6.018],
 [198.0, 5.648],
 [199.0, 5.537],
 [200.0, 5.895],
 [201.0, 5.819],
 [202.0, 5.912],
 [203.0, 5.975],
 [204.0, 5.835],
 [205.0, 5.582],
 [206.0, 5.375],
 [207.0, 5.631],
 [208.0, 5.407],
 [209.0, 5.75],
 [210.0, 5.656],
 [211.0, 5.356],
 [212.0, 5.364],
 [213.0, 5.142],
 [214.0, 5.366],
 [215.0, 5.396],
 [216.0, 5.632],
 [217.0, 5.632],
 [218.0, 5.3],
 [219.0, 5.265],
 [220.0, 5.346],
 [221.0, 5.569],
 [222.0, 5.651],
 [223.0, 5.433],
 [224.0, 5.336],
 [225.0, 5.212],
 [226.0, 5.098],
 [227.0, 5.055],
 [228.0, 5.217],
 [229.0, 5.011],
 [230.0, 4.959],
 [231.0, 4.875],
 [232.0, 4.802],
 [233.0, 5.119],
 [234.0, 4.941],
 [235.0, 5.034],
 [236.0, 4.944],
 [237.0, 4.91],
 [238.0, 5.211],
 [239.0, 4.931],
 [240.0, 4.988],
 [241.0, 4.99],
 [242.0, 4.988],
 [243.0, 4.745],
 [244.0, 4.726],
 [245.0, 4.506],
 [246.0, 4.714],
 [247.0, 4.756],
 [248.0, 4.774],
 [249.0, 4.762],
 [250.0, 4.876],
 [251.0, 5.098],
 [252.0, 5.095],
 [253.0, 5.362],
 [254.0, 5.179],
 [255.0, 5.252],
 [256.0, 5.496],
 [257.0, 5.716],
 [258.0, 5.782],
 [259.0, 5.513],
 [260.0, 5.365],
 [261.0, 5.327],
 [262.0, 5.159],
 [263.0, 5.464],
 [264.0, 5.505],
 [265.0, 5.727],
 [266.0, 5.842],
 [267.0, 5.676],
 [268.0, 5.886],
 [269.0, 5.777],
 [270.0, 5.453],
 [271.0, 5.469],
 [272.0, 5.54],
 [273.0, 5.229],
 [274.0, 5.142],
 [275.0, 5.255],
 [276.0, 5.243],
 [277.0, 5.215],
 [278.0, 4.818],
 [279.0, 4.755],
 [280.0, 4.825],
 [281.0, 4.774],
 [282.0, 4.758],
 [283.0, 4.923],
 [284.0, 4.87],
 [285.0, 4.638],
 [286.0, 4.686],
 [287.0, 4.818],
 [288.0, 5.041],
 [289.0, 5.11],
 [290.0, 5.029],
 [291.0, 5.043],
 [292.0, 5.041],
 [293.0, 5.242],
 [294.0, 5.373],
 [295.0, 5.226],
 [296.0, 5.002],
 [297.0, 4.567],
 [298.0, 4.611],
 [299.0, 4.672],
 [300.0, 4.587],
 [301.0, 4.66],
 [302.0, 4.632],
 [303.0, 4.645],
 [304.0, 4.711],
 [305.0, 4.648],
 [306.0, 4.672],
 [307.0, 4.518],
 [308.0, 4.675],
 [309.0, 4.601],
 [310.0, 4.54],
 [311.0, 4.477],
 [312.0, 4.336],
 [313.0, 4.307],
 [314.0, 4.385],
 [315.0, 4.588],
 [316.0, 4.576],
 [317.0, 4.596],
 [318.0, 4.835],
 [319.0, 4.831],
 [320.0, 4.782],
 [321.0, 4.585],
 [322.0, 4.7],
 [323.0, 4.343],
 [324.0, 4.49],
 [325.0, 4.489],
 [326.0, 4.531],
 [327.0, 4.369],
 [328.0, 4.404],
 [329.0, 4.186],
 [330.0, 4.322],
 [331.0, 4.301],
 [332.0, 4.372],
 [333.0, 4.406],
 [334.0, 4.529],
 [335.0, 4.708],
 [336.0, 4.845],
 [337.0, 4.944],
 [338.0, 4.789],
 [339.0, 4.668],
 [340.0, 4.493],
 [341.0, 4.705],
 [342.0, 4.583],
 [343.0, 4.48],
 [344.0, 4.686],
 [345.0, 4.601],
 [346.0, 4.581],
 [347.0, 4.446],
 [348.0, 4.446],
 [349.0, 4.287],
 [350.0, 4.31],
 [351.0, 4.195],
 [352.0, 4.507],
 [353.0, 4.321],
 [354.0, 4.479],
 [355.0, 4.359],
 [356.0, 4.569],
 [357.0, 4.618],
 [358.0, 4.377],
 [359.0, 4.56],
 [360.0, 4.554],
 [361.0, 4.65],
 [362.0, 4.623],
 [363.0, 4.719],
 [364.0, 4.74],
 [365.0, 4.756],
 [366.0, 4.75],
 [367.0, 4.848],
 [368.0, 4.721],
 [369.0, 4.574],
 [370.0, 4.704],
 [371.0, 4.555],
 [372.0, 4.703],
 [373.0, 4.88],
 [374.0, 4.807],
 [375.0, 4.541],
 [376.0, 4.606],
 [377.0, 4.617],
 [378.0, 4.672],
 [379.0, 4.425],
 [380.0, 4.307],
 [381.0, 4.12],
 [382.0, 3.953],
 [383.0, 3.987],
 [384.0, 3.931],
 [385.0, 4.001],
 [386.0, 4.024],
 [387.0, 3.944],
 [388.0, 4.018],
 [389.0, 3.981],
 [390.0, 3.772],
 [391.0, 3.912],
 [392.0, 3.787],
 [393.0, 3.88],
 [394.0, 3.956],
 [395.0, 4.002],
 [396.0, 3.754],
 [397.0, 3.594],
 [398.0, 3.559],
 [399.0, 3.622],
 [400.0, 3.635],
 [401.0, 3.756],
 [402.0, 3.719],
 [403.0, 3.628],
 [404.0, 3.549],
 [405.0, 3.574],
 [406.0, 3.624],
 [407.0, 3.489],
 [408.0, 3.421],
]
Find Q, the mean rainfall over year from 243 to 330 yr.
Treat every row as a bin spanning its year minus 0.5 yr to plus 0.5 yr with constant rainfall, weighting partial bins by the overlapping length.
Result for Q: 4.93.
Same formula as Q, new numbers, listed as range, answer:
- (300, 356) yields 4.54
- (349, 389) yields 4.45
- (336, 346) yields 4.67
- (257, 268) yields 5.56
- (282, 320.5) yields 4.75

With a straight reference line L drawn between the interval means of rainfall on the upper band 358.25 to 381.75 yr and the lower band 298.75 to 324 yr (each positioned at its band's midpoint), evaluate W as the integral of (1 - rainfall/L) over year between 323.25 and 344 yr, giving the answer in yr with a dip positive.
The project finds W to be 0.3 yr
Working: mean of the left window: 4.59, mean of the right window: 4.62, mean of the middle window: 4.53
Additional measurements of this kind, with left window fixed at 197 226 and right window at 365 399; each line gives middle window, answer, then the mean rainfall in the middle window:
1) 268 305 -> -0.2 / 4.99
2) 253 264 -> -0.5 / 5.43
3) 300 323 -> 0.8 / 4.6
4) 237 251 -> 1.2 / 4.86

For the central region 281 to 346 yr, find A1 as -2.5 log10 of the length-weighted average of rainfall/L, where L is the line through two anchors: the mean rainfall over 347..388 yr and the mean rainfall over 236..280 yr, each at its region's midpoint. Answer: 0.037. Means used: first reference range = 5.21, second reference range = 4.46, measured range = 4.67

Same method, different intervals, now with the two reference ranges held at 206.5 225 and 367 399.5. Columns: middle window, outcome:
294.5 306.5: 0.02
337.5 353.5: -0.01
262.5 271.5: -0.12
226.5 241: 0.07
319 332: 0.04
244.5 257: 0.04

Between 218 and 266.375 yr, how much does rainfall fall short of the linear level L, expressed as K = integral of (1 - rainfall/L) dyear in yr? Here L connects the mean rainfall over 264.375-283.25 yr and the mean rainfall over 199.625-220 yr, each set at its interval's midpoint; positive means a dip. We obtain 2.3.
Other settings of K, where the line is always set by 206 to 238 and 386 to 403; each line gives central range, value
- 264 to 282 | -1.8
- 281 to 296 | -0.9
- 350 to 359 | -0.6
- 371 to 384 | -1.6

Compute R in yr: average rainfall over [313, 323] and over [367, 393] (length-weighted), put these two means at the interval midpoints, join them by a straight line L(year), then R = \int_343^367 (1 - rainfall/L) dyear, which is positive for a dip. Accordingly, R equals -0.6 yr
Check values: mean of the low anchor 4.62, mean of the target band 4.53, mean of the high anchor 4.3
